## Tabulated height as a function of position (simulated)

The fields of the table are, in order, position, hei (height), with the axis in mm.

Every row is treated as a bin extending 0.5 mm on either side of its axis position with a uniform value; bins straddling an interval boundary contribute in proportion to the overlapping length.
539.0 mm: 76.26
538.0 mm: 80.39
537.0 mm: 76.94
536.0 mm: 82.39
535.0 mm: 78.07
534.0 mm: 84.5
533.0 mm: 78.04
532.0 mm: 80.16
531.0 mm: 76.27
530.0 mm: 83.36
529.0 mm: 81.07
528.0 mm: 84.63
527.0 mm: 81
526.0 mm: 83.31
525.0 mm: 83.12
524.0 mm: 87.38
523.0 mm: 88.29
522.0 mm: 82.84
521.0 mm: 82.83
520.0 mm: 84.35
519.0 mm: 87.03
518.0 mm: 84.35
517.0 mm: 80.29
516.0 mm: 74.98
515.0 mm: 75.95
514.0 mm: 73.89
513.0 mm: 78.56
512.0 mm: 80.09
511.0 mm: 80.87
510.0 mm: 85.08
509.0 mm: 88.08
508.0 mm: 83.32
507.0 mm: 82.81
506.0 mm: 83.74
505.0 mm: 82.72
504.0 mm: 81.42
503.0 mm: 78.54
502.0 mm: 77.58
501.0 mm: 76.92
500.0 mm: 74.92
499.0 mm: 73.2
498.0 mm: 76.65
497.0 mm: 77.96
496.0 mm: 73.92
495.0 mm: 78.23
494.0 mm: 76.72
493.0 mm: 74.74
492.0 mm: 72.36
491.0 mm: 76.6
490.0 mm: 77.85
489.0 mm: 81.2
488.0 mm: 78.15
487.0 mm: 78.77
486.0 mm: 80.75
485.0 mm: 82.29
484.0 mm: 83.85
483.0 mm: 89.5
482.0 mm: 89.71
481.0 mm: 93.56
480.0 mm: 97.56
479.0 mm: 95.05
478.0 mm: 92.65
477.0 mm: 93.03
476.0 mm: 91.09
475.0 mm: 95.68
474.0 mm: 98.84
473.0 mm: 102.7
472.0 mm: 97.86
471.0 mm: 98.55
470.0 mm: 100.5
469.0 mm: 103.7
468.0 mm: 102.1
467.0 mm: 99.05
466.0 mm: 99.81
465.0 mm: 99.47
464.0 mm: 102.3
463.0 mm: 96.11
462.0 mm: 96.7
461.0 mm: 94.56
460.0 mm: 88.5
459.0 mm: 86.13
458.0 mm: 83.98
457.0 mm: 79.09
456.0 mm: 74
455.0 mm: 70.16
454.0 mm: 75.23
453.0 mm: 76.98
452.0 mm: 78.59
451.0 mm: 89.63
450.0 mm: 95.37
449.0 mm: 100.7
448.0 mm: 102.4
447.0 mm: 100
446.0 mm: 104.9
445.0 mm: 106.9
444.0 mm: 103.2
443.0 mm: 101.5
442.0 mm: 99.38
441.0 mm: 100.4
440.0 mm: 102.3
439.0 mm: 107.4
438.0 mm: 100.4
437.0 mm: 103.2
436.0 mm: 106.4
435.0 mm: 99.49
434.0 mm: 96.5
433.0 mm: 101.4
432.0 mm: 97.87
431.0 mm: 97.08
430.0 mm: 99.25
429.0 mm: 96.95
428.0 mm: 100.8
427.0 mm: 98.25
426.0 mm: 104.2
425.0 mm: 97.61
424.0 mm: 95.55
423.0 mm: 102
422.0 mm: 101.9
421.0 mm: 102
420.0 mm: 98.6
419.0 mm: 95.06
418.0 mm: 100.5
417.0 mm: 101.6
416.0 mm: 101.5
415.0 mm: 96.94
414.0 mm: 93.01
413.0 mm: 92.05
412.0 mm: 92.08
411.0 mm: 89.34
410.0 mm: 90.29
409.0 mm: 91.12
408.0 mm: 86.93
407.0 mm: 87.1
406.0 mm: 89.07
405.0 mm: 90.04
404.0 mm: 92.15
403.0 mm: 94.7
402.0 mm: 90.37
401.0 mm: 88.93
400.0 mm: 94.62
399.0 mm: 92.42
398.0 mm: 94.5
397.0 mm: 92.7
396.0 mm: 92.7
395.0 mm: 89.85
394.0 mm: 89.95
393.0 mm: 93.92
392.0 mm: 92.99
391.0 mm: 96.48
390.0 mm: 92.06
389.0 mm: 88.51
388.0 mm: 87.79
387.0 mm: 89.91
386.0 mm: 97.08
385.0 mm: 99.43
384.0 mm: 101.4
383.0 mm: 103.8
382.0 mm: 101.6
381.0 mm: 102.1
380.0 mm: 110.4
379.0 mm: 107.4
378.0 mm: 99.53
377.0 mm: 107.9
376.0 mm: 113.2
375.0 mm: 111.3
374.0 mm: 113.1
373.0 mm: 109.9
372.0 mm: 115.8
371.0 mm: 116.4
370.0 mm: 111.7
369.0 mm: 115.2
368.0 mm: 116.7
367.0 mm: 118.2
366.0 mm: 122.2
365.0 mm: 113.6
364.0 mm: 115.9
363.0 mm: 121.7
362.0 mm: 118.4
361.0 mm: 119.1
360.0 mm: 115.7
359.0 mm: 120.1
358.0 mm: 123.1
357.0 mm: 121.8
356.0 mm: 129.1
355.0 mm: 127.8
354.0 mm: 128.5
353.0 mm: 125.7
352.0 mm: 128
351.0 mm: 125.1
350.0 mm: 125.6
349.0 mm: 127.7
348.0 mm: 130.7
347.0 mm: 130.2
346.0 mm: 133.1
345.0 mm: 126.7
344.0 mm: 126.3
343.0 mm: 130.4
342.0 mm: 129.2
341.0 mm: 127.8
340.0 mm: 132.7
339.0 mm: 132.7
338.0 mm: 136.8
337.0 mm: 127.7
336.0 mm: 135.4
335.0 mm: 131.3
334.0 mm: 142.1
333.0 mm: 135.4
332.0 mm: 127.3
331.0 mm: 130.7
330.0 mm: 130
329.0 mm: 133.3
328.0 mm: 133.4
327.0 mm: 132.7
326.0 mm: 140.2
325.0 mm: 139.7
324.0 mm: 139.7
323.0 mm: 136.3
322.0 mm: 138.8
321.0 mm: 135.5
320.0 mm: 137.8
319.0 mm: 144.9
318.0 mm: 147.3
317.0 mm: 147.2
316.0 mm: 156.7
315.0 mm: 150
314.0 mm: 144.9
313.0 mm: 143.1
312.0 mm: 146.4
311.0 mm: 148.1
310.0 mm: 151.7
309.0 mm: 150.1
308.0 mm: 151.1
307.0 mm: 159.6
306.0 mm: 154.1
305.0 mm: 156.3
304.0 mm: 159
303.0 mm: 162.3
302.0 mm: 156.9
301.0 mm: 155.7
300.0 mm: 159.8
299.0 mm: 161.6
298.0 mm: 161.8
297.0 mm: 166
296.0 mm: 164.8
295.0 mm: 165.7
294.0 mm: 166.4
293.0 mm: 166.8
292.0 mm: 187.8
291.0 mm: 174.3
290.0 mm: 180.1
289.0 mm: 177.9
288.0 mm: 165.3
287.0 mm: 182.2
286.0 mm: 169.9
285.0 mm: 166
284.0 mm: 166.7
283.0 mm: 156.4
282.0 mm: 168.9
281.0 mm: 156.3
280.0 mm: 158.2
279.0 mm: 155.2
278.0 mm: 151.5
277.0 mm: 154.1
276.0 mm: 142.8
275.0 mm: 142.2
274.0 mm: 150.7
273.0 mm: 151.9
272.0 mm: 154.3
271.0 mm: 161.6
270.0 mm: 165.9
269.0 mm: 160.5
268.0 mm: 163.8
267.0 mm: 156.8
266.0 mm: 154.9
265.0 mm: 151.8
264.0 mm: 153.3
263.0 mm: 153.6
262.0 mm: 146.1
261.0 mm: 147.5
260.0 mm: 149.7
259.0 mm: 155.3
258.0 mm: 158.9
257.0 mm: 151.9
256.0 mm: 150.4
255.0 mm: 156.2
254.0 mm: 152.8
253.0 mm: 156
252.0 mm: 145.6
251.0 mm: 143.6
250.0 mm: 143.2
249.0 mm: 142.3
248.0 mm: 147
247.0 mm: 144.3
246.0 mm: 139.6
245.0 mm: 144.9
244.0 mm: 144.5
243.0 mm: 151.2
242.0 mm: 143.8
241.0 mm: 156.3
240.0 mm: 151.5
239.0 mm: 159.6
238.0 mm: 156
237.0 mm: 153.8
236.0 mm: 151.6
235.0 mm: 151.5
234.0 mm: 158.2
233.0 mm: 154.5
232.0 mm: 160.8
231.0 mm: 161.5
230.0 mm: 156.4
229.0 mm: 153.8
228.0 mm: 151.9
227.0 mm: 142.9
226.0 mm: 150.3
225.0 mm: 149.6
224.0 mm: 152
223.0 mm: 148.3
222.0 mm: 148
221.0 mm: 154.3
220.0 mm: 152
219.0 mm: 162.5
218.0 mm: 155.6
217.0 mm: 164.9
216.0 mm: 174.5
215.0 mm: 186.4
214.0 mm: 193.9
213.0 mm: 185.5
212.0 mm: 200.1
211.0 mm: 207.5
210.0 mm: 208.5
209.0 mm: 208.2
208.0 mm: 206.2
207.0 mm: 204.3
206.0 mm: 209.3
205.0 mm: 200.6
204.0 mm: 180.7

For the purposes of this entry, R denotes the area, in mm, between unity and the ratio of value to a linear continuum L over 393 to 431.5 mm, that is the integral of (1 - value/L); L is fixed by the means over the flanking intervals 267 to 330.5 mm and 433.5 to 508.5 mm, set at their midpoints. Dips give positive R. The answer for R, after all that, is 5.8 mm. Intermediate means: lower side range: 155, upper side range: 89.7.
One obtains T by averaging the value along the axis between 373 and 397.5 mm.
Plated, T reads 99.2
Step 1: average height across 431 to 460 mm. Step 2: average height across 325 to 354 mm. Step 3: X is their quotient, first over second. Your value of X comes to 0.7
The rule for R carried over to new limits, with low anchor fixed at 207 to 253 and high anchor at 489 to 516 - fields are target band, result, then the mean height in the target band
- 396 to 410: 2.2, 91.2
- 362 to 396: 3.2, 105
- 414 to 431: 0.6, 99.3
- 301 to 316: -1.7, 153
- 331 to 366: -0.6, 127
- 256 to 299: -4.1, 160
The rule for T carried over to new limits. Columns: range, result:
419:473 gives 96.6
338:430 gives 107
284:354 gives 146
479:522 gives 80.9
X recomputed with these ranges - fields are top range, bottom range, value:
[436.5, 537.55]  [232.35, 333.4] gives 0.57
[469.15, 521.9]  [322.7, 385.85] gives 0.68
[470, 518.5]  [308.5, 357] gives 0.62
